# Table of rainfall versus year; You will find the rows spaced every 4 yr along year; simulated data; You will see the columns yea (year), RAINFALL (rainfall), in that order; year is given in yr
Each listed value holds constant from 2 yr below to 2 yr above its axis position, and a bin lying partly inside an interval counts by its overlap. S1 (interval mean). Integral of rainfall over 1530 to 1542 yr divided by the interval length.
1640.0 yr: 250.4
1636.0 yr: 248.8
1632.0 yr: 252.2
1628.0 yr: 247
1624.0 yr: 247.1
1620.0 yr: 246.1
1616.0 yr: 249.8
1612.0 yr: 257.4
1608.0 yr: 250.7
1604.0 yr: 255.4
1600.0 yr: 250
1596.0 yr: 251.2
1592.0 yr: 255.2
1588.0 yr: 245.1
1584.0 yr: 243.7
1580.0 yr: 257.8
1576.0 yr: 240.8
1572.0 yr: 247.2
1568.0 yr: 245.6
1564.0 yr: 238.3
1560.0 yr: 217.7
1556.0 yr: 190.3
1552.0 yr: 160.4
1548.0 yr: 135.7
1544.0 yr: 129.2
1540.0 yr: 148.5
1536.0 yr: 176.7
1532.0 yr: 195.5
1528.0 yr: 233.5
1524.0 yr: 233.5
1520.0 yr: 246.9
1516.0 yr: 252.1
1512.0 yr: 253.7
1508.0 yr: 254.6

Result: 174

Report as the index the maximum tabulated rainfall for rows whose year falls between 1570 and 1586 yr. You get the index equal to 257.8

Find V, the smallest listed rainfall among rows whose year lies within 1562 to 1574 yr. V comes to 238.3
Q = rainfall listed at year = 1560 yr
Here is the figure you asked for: 217.7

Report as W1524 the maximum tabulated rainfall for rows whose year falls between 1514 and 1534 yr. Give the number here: 252.1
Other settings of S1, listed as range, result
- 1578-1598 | 251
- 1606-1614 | 254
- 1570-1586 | 247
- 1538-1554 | 143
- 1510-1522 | 251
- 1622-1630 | 247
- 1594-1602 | 251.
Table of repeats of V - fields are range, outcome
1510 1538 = 176.7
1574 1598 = 240.8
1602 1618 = 249.8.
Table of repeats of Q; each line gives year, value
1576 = 240.8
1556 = 190.3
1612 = 257.4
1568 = 245.6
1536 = 176.7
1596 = 251.2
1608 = 250.7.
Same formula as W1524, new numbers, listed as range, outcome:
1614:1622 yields 249.8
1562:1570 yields 245.6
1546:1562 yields 217.7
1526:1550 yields 233.5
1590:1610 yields 255.4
